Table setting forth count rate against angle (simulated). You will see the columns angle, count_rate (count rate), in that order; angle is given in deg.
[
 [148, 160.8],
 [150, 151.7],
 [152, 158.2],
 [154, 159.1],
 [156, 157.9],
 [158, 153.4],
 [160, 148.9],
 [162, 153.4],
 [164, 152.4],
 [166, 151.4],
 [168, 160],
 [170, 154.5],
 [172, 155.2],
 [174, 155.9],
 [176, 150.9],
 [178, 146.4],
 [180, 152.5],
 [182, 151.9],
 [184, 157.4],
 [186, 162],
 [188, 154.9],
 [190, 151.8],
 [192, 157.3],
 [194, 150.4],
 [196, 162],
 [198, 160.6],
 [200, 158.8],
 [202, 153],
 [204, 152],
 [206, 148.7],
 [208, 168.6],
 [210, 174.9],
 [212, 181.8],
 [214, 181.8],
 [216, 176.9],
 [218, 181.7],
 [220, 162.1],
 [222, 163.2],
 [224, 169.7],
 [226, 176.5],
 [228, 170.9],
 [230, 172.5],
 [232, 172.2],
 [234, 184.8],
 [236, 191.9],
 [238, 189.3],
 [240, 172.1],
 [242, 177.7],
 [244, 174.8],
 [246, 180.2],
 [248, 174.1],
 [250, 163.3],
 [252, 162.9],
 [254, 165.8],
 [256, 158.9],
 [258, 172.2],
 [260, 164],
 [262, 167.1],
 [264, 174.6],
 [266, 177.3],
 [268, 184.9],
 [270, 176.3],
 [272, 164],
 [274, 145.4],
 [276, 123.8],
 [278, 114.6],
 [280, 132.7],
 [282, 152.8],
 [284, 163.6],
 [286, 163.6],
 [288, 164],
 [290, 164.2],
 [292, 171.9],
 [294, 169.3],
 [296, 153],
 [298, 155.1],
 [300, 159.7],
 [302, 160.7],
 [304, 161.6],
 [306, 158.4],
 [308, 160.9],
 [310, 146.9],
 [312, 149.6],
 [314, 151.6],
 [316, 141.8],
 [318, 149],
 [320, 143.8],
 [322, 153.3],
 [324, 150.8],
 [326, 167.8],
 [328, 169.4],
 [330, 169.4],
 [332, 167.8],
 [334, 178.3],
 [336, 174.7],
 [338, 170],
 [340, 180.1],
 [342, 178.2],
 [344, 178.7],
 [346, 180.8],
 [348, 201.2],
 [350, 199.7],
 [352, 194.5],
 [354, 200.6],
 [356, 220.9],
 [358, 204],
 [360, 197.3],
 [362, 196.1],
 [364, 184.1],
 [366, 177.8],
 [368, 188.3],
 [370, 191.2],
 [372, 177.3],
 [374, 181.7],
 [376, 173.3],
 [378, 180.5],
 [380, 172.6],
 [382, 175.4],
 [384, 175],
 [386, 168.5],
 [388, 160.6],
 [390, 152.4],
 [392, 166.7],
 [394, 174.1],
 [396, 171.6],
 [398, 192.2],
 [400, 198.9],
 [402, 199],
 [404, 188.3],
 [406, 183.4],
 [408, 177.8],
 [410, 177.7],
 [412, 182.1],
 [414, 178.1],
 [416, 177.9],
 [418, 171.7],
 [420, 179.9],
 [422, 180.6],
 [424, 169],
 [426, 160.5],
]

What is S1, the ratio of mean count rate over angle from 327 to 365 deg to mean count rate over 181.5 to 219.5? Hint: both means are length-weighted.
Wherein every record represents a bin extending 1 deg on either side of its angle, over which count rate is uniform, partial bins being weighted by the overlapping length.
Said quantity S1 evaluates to 1.1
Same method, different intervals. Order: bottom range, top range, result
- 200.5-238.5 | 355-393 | 1.05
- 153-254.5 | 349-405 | 1.12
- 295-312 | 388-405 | 1.14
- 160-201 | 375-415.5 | 1.15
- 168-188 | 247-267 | 1.09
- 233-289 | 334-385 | 1.12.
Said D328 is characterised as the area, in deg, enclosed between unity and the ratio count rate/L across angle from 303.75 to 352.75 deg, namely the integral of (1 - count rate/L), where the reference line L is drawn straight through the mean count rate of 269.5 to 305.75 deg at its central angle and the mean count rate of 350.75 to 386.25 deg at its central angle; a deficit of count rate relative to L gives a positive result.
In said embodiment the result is 1.3 deg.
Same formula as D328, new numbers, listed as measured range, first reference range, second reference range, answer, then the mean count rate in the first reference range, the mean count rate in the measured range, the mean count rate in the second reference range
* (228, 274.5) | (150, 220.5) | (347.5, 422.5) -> -1.6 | 159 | 173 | 183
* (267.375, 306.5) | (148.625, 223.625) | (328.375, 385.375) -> 3.9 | 159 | 157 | 184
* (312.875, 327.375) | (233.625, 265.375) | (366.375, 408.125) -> 2.0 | 173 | 152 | 179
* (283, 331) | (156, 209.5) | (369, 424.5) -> 2.8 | 155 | 158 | 178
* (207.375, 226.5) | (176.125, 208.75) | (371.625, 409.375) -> -1.9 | 155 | 174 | 177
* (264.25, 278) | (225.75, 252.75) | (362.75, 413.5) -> 1.4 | 176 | 159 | 179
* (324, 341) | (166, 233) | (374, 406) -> 0.1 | 162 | 171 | 177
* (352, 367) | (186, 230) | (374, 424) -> -1.9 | 165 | 197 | 177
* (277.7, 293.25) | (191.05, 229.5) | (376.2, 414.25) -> 1.4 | 166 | 155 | 178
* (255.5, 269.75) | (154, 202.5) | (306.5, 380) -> -0.6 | 155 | 172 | 176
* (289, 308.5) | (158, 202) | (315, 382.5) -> 1.1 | 155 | 161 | 179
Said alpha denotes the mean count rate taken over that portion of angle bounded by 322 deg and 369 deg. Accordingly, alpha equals 183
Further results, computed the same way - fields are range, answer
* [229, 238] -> 181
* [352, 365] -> 200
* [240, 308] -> 162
